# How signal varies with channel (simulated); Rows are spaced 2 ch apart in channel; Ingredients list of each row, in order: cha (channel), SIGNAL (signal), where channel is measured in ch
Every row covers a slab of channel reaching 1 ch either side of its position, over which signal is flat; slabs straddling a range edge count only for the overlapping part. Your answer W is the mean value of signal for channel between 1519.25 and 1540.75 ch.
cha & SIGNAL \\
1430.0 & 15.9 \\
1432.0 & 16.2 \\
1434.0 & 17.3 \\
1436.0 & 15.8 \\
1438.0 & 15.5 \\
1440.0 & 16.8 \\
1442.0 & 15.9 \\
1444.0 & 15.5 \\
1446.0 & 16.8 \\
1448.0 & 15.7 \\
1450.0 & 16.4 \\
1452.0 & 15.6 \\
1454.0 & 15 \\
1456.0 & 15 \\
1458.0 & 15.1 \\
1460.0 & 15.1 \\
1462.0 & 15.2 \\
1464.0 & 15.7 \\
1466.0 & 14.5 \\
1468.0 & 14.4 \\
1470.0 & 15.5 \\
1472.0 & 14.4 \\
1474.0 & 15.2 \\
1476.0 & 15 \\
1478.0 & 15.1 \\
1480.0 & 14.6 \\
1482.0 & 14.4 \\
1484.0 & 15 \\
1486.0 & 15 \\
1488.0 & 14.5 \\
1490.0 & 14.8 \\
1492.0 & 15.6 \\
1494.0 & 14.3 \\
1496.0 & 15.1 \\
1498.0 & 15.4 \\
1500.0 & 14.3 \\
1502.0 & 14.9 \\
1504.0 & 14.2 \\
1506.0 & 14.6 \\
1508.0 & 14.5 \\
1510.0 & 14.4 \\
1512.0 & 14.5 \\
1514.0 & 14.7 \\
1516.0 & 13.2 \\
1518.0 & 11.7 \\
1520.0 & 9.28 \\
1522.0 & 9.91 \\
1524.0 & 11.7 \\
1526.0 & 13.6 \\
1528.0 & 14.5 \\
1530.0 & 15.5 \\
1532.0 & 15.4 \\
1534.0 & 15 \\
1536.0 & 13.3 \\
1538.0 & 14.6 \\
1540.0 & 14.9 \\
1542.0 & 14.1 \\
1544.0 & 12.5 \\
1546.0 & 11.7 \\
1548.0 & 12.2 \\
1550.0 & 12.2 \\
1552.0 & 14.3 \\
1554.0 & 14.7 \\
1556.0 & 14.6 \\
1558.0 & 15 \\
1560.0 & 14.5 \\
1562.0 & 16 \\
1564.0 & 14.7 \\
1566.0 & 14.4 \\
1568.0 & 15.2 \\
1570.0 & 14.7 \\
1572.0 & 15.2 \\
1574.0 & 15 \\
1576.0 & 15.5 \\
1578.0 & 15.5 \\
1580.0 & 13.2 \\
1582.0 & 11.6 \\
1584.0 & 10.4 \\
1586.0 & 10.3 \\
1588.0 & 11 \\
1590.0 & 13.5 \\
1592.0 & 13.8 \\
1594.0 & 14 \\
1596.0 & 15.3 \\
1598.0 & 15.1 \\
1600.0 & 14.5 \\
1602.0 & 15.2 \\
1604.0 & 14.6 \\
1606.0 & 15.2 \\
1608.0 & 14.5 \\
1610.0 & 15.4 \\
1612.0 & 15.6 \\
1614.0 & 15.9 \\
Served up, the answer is 13.5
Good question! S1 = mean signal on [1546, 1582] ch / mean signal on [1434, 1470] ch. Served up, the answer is 0.9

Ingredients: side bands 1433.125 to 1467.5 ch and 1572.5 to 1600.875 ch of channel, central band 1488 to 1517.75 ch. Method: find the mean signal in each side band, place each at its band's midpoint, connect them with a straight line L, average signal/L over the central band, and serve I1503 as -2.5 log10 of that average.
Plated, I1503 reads 0.02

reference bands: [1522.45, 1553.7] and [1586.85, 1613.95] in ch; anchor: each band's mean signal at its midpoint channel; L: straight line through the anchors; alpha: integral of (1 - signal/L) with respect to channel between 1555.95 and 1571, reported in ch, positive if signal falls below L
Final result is -1.0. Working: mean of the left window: 13.7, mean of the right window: 14.5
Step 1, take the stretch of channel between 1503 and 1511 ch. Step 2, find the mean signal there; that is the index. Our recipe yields 14.4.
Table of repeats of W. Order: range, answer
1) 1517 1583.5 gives 13.8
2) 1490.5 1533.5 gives 13.9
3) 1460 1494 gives 14.9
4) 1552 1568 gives 14.8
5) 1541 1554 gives 13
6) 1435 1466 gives 15.6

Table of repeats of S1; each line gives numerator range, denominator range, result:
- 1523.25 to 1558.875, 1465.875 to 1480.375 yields 0.93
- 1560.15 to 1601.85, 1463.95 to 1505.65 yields 0.94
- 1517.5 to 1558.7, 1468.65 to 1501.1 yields 0.90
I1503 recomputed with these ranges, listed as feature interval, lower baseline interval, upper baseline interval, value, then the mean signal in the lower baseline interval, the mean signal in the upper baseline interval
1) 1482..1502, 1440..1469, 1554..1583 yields 0.02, 15.5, 14.7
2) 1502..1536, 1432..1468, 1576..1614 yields 0.10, 15.7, 13.9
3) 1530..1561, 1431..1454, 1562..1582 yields 0.08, 16.1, 14.7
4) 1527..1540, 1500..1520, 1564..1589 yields -0.08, 13.8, 13.5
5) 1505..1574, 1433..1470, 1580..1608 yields 0.03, 15.6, 13.5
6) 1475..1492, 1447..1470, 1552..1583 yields 0.02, 15.3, 14.6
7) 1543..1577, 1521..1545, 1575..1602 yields -0.05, 13.8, 13.4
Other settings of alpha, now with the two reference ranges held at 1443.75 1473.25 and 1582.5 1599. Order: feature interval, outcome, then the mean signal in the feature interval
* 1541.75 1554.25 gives 0.7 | 12.9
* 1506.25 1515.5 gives -0.1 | 14.5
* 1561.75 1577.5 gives -2.1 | 15.1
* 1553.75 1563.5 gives -1.1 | 15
